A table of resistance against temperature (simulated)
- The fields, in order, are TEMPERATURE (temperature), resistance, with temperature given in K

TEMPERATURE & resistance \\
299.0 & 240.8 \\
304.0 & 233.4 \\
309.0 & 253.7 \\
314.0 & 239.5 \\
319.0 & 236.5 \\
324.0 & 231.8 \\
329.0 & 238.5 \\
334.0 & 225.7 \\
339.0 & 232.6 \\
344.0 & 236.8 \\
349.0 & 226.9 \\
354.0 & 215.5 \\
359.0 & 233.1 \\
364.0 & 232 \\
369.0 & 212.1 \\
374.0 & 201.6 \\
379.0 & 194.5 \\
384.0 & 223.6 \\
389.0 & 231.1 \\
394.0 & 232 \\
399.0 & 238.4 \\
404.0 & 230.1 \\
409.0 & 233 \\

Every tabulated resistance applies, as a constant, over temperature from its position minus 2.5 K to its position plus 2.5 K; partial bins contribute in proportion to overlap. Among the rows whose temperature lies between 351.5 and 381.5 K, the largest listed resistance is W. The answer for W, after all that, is 233.1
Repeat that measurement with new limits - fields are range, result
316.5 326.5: 236.5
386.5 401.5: 238.4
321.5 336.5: 238.5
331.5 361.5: 236.8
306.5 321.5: 253.7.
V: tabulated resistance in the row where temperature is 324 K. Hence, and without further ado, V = 231.8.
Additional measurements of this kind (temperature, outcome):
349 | 226.9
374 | 201.6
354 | 215.5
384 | 223.6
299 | 240.8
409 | 233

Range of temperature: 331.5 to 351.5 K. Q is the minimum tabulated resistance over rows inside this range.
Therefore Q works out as 225.7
